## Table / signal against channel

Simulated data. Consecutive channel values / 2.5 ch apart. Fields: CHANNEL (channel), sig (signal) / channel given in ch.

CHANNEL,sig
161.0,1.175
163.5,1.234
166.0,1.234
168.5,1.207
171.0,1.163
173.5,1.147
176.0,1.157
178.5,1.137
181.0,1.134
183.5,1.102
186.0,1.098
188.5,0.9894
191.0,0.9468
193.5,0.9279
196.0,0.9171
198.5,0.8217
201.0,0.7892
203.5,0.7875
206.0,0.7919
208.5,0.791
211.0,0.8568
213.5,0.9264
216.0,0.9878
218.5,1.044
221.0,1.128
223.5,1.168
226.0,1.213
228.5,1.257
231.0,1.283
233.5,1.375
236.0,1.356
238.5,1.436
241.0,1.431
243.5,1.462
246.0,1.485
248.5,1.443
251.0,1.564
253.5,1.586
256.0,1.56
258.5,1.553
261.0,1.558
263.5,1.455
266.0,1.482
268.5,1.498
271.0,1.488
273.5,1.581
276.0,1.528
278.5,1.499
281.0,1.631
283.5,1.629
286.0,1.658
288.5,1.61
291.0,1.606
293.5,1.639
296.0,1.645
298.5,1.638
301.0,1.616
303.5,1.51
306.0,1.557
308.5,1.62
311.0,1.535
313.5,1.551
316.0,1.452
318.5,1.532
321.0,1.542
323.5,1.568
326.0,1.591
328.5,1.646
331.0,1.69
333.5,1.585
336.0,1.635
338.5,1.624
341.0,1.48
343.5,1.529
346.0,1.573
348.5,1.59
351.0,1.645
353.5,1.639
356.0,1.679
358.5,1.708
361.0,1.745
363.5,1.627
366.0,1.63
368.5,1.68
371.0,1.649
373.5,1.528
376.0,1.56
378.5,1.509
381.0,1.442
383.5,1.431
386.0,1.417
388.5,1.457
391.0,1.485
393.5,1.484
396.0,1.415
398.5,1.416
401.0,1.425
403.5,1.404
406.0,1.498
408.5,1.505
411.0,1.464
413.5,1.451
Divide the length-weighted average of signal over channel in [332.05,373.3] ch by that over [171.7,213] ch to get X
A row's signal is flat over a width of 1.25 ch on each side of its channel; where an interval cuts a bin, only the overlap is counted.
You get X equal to 1.68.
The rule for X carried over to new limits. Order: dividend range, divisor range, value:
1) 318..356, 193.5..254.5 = 1.38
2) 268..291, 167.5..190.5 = 1.41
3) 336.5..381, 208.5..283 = 1.18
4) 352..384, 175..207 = 1.66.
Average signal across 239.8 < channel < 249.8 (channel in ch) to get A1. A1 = 1.46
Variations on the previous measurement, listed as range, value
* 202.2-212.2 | 0.806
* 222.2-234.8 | 1.26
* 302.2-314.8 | 1.55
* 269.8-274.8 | 1.53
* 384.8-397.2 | 1.45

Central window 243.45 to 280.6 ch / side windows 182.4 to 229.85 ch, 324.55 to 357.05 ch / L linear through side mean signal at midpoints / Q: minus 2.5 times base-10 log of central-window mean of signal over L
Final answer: -0.22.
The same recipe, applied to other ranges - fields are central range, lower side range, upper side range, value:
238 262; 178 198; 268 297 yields -0.09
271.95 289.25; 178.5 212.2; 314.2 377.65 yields -0.21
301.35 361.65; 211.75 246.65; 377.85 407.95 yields -0.16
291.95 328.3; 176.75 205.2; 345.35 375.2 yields -0.10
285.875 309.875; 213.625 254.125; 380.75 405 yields -0.18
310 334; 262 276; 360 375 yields 0.01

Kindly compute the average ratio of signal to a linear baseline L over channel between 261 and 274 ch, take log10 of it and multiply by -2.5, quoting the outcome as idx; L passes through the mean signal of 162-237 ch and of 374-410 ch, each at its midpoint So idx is -0.24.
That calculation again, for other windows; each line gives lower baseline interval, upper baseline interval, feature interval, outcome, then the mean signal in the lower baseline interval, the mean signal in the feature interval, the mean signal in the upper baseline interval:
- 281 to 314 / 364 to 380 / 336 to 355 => 0.006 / 1.6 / 1.59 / 1.59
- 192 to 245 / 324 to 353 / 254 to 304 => -0.170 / 1.08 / 1.57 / 1.6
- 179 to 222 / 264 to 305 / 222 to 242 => -0.111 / 0.946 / 1.31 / 1.58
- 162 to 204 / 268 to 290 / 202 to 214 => 0.398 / 1.05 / 0.824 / 1.57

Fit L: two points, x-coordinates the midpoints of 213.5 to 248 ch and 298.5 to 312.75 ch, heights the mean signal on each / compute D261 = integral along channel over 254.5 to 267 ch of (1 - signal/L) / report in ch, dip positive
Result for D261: -1.2 ch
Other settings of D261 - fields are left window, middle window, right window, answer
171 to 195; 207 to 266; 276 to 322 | 0.6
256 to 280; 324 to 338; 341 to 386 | -0.5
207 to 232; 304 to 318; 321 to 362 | -0.6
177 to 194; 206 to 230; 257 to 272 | 4.1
